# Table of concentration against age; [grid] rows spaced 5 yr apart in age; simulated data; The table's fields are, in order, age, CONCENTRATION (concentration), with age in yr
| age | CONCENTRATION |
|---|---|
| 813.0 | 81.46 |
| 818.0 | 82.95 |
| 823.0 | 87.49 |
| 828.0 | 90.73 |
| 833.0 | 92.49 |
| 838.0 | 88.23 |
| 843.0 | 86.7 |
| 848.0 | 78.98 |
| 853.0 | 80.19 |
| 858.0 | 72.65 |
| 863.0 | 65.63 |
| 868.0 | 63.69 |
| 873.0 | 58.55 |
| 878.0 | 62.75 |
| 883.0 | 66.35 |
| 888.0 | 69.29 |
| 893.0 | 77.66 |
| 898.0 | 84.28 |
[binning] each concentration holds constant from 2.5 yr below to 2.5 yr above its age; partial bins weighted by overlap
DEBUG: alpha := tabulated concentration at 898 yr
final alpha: 84.28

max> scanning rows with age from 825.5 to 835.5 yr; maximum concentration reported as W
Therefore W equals 92.49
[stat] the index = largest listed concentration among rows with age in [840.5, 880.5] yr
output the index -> 86.7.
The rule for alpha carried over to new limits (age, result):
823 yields 87.49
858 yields 72.65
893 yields 77.66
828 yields 90.73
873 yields 58.55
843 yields 86.7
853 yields 80.19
